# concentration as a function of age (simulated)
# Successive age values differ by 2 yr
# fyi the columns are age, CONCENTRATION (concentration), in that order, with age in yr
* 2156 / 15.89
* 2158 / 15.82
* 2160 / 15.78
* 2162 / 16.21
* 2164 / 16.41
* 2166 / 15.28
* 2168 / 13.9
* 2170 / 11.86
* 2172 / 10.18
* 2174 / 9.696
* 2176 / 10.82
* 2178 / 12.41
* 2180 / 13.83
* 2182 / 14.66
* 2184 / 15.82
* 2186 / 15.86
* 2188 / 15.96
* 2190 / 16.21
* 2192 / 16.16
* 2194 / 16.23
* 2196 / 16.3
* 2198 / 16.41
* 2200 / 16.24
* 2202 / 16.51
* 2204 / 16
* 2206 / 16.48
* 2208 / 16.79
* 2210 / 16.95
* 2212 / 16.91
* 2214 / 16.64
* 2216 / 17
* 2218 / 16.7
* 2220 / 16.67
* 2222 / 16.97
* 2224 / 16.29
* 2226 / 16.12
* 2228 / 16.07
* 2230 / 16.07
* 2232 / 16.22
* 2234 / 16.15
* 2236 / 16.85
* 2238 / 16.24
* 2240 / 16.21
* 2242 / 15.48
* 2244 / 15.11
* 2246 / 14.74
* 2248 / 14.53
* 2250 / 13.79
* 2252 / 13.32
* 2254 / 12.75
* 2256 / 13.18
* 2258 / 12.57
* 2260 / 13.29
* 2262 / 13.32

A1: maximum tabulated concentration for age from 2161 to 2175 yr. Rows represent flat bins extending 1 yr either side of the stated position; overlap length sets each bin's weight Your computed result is 16.41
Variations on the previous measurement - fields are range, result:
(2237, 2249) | 16.24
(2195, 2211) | 16.95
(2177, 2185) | 15.82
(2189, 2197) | 16.3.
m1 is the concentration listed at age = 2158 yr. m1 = 15.82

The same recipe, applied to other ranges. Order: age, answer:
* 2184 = 15.82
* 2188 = 15.96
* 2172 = 10.18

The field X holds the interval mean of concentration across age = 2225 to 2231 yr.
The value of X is 16.1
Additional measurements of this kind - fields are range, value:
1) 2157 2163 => 15.9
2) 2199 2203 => 16.4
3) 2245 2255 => 13.8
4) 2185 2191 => 16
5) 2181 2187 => 15.4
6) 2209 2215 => 16.8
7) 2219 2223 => 16.8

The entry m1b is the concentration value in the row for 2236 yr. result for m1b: 16.85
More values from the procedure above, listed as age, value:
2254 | 12.75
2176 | 10.82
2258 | 12.57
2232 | 16.22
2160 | 15.78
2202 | 16.51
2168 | 13.9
